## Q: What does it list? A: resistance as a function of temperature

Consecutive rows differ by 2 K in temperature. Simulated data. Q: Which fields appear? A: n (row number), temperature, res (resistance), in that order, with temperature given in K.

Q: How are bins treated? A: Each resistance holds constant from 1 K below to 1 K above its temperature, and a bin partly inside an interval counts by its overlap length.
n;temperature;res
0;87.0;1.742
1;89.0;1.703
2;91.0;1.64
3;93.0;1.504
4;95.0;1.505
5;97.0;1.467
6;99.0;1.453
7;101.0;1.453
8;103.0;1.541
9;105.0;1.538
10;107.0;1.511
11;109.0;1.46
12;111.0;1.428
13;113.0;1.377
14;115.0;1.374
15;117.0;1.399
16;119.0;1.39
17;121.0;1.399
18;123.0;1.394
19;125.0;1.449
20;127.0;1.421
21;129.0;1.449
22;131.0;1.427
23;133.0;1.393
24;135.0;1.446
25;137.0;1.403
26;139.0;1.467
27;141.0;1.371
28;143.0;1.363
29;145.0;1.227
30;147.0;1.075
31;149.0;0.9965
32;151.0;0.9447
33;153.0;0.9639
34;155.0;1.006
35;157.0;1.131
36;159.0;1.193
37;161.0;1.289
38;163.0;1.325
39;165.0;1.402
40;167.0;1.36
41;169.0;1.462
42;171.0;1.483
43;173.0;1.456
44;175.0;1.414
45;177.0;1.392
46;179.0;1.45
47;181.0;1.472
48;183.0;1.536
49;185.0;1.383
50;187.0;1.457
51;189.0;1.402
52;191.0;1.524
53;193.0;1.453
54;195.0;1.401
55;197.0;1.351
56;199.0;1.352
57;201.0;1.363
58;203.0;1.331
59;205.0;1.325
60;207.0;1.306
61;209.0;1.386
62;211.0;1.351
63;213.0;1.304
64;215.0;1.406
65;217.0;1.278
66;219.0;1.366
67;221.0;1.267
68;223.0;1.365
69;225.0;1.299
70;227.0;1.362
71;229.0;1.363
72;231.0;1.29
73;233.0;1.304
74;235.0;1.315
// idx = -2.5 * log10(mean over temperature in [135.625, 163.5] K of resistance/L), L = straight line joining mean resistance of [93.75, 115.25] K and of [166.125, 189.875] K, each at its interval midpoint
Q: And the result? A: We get 0.21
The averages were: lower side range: 1.47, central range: 1.2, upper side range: 1.44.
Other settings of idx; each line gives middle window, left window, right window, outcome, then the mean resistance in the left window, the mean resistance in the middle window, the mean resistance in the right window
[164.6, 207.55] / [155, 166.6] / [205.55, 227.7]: -0.10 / 1.25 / 1.41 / 1.33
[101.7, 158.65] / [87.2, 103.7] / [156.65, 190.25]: 0.11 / 1.54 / 1.33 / 1.39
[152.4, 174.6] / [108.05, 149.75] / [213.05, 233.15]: 0.05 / 1.37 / 1.29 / 1.33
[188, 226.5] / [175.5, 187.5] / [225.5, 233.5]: 0.02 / 1.45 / 1.36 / 1.33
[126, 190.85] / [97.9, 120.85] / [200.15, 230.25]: 0.05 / 1.45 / 1.33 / 1.34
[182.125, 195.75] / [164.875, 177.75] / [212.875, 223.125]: -0.05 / 1.43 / 1.45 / 1.33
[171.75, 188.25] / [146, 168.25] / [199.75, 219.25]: -0.17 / 1.16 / 1.44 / 1.34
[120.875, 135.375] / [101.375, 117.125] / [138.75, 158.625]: -0.09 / 1.46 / 1.42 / 1.14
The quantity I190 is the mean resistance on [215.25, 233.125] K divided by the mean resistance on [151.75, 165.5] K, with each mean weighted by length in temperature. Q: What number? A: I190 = 1.13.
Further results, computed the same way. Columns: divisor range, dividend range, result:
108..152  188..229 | 1.01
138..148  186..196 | 1.11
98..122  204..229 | 0.93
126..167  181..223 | 1.09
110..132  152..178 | 0.92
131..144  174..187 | 1.02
